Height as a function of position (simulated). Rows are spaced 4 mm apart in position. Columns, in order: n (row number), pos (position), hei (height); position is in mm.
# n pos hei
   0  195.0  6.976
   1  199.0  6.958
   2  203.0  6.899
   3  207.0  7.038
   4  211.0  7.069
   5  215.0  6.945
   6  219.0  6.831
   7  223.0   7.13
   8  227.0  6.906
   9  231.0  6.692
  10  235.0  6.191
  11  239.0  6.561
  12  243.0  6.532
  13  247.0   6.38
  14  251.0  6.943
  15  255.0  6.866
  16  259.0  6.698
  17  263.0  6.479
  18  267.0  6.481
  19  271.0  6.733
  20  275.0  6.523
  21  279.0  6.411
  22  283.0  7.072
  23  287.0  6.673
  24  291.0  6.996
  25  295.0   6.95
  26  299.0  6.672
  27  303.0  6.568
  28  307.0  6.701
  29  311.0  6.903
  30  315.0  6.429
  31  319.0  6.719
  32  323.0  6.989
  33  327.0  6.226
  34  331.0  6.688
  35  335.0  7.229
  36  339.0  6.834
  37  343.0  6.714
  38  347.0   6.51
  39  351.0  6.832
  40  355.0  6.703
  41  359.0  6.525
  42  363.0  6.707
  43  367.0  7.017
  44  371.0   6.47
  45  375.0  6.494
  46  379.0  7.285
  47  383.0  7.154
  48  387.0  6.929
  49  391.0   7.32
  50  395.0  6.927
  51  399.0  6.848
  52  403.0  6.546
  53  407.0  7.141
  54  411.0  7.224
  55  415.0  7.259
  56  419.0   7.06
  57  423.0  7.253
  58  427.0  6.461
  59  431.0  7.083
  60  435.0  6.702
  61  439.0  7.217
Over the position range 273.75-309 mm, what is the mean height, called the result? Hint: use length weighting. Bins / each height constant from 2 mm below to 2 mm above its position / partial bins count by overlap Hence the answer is 6.73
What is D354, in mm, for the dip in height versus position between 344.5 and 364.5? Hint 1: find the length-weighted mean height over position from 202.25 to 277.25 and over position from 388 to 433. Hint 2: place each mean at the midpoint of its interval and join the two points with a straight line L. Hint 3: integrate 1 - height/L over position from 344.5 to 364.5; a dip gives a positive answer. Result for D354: 0.8 mm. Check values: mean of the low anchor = 6.73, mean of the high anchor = 7.01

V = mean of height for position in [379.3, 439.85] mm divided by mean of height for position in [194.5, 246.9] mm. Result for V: 1.03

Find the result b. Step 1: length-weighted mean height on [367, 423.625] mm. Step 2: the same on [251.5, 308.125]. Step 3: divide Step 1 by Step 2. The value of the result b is 1.04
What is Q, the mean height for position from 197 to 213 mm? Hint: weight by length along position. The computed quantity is 6.99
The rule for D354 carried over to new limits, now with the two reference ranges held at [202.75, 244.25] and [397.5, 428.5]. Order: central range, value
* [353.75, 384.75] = 0.7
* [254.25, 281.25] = 1.0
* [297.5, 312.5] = 0.4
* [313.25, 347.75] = 1.0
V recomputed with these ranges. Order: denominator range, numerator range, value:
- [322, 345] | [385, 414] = 1.03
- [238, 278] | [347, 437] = 1.04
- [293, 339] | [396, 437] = 1.03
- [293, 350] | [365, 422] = 1.04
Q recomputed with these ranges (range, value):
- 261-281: 6.53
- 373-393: 7.04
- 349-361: 6.69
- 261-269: 6.48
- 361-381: 6.79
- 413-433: 7.02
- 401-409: 6.84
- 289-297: 6.97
